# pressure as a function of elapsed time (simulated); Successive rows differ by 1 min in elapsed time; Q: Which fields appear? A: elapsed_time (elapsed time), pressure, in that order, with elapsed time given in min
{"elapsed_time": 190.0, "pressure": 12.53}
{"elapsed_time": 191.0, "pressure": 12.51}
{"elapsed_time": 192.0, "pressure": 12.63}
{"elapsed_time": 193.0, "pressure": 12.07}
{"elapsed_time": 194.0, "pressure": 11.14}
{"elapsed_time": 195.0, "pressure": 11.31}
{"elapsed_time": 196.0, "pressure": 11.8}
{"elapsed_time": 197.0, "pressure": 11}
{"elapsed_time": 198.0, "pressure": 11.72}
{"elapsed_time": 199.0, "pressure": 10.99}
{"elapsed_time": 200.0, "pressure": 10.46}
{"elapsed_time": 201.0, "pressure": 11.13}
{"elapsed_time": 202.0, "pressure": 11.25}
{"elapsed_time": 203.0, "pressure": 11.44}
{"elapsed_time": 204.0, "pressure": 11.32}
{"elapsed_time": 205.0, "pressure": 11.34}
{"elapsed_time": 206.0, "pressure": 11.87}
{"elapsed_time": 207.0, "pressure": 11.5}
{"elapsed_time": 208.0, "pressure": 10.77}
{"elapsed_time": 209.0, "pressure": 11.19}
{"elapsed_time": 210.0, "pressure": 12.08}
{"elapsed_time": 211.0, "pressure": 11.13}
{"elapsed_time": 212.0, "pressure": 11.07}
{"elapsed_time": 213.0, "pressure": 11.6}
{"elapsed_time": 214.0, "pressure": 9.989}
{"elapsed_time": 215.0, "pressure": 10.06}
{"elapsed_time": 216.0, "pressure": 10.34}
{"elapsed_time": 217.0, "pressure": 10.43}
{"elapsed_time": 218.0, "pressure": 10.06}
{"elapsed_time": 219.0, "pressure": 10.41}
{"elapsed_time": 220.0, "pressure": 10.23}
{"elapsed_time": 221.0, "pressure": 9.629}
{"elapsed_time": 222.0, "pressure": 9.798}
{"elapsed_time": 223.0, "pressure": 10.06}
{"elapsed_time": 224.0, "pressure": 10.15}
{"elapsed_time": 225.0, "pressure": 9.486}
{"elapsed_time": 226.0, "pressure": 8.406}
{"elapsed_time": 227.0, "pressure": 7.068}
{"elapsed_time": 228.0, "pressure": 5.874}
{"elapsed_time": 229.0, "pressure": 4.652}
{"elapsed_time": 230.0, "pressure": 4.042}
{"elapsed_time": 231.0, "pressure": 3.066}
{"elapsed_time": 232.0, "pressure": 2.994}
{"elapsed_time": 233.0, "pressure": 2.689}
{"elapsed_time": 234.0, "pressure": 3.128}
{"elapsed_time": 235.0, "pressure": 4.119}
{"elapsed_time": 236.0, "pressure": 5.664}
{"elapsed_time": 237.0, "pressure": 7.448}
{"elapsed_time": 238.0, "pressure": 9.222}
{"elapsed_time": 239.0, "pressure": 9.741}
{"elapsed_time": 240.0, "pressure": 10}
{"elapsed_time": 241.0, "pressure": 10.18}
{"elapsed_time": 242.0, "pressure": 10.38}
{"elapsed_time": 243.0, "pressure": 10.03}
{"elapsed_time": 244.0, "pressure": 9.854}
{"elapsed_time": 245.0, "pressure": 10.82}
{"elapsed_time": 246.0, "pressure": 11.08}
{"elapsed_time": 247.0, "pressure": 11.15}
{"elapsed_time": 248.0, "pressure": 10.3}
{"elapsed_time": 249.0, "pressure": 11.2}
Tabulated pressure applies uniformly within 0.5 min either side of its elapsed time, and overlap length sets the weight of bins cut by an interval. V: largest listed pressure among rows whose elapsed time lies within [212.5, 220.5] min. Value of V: 11.6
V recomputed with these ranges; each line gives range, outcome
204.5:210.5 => 12.08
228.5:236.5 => 5.664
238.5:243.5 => 10.38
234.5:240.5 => 10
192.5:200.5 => 12.07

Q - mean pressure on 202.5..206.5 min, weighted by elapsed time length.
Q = 11.5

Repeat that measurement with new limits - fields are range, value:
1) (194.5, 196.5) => 11.6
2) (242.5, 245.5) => 10.2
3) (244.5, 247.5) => 11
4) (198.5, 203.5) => 11.1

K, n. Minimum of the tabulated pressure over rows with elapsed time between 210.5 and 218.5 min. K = 9.989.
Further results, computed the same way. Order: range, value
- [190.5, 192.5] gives 12.51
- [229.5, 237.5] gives 2.689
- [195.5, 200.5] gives 10.46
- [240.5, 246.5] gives 9.854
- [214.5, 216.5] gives 10.06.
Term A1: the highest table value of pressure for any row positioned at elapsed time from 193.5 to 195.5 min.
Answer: 11.31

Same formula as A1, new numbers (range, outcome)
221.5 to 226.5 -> 10.15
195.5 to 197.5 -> 11.8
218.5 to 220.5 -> 10.41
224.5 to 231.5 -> 9.486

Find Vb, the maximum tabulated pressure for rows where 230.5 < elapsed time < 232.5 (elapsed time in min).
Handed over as 3.066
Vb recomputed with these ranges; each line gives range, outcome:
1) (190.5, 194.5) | 12.63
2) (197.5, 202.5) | 11.72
